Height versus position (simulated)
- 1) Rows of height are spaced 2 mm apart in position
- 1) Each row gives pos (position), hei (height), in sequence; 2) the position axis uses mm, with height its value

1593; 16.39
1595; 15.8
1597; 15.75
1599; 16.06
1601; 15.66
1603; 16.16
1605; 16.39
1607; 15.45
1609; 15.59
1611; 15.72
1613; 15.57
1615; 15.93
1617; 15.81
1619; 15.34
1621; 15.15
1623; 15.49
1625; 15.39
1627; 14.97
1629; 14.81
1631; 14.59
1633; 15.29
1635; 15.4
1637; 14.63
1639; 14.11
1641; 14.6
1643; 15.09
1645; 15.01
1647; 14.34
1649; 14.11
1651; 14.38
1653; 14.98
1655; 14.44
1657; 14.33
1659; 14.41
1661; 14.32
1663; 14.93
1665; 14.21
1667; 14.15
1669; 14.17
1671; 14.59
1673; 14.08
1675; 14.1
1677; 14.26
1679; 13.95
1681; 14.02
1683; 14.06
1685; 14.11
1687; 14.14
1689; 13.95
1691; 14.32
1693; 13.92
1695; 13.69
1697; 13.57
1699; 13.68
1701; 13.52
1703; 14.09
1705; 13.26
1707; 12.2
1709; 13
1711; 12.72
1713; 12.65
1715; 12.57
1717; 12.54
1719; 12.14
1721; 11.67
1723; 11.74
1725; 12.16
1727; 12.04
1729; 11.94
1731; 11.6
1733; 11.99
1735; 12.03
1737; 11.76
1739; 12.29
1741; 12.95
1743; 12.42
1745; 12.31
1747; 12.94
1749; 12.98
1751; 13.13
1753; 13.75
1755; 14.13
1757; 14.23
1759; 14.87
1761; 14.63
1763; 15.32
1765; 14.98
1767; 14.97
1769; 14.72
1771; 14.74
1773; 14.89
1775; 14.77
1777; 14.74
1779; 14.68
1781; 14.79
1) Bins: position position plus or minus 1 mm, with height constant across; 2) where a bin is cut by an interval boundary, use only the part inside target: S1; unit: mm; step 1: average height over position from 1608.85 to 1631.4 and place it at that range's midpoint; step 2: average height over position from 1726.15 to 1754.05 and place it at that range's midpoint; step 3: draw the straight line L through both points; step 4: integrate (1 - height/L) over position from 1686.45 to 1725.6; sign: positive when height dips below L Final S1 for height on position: 0.6 mm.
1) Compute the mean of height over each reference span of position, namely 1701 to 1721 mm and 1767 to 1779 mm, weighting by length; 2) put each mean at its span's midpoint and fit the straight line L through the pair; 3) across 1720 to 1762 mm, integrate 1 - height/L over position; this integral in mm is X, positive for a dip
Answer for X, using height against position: 3.1 mm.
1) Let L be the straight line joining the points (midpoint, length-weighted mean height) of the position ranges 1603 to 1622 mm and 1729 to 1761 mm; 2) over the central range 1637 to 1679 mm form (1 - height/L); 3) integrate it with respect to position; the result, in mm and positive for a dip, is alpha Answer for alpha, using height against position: 0.9 mm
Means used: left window 15.7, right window 12.9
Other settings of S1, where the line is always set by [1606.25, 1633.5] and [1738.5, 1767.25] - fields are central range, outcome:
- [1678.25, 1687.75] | 0.3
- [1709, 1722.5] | 1.7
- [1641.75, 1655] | 0.3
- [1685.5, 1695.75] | 0.3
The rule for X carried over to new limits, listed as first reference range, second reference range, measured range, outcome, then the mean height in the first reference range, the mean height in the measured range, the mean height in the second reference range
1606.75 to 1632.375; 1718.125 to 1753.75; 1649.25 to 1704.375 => -1.17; 15.4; 14.2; 12.3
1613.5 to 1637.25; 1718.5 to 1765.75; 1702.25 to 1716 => 0.68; 15.3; 12.9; 12.9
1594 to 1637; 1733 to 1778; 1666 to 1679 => 0.52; 15.5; 14.2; 13.8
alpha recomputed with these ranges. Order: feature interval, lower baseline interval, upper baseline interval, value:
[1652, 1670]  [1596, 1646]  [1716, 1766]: 0.13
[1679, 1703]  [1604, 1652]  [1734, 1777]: 0.91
